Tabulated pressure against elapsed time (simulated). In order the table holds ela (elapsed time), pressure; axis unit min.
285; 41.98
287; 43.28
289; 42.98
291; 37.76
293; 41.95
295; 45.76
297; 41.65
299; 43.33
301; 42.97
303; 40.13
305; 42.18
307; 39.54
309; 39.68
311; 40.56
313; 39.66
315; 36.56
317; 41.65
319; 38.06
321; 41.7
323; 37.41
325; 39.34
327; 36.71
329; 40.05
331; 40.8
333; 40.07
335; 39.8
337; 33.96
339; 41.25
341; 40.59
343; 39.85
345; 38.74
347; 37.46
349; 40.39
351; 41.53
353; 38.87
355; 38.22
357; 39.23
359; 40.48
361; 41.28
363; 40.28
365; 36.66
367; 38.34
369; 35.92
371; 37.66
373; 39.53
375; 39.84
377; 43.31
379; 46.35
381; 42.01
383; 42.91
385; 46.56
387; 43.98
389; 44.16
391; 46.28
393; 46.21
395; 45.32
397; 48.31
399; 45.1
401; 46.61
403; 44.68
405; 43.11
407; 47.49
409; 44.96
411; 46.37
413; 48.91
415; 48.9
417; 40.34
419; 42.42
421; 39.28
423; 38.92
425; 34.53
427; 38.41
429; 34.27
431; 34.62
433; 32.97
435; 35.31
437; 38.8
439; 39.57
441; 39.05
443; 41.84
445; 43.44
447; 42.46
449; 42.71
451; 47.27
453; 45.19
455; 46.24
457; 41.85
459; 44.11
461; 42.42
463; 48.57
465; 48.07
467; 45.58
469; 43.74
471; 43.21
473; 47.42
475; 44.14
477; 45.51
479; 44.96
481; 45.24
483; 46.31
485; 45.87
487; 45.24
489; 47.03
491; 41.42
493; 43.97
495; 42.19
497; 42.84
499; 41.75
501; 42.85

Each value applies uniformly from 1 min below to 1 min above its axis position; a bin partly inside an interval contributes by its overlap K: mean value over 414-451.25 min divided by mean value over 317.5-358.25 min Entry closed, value 1.01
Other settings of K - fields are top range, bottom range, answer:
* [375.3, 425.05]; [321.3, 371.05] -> 1.14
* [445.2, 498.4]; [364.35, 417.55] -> 1.02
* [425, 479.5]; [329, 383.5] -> 1.06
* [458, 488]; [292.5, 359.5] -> 1.13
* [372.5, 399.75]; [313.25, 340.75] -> 1.13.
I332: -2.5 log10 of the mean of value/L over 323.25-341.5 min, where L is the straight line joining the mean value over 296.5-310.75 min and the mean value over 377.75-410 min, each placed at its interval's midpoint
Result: 0.09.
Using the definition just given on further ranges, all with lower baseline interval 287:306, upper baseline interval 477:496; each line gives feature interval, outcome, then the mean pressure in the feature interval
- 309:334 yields 0.082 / 39.4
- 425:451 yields 0.139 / 38.8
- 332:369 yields 0.098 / 39.2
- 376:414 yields -0.047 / 45.4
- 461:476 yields -0.027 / 45.6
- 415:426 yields 0.100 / 40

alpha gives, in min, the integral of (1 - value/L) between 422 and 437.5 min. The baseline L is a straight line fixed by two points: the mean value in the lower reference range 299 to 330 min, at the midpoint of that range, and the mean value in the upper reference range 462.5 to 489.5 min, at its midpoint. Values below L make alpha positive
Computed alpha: 2.9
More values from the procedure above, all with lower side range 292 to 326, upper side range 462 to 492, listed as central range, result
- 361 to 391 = 0.9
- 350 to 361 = 0.6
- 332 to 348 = 1.0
